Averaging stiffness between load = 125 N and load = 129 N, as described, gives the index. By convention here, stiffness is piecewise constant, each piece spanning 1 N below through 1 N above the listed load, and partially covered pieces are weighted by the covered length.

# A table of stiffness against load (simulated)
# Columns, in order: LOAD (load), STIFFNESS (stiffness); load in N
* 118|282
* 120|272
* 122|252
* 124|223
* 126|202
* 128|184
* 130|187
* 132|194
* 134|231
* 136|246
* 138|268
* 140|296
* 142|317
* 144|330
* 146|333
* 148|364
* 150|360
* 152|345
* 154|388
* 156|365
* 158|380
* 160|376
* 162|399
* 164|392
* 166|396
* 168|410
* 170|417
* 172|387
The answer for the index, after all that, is 193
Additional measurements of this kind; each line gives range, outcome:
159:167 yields 391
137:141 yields 282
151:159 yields 370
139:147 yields 319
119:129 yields 227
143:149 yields 342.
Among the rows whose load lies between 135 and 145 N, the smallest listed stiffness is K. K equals 246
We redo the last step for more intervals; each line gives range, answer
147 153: 345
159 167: 376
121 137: 184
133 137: 231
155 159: 365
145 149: 333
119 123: 252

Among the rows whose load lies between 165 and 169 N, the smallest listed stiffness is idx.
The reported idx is 396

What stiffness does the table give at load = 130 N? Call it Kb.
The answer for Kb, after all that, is 187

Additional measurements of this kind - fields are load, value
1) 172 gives 387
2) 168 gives 410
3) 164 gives 392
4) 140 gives 296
